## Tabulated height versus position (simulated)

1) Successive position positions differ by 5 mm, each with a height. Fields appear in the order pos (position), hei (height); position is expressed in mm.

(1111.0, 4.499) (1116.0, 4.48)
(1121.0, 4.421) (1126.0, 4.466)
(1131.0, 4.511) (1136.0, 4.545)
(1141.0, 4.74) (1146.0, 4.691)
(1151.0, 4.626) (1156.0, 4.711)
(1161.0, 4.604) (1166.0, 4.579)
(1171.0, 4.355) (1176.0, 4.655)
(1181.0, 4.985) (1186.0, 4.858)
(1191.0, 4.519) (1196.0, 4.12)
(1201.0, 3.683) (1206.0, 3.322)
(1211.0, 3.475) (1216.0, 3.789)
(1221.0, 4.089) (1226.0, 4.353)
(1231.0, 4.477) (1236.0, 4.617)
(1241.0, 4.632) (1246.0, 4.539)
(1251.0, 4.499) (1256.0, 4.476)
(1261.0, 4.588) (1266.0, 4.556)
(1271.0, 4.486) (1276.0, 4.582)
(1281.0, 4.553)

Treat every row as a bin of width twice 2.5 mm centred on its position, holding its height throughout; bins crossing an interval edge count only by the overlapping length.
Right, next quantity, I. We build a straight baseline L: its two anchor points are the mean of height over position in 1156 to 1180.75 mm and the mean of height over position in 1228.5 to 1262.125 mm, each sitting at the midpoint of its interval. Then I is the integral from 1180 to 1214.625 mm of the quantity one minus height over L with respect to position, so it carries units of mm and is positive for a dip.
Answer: 3.7 mm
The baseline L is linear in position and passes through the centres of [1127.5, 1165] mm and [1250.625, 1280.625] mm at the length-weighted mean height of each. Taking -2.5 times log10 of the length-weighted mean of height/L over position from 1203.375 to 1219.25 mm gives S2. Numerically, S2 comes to 0.274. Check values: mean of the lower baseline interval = 4.63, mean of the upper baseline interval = 4.53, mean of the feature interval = 3.56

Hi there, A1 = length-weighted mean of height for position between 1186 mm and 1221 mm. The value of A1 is 3.91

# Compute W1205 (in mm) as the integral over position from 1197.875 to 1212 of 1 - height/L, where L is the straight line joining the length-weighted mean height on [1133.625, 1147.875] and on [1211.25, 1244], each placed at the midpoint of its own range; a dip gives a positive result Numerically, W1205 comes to 2.74 mm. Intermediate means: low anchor 4.66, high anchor 4.27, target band 3.52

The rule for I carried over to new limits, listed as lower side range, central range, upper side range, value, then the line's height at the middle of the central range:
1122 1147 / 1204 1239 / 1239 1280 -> 3.97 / 4.55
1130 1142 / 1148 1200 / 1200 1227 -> -4.91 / 4.18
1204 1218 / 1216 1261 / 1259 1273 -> -4.47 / 4.04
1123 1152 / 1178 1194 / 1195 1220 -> -3.25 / 3.96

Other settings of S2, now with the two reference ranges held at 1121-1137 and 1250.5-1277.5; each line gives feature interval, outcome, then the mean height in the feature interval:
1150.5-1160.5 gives -0.039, 4.66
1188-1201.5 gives 0.078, 4.2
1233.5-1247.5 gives -0.018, 4.6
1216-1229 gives 0.093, 4.15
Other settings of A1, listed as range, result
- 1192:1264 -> 4.2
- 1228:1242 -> 4.56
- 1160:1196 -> 4.62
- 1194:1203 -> 3.9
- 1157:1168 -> 4.61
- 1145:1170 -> 4.62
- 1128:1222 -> 4.37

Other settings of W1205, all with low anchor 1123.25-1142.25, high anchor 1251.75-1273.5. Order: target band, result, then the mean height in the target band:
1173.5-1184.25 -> -0.7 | 4.82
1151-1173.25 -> -0.1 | 4.57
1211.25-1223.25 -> 1.8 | 3.85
